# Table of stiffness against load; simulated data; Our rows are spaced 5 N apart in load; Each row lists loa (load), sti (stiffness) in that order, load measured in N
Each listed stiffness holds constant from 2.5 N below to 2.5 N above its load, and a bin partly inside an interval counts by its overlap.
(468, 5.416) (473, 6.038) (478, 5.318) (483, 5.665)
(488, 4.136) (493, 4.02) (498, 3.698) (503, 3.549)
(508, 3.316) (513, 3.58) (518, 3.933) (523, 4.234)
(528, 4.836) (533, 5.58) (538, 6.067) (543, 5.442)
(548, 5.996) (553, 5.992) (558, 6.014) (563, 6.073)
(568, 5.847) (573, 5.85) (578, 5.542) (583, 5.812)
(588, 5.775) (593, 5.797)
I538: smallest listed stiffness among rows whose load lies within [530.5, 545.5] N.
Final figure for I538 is 5.442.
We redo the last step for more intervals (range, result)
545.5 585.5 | 5.542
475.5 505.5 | 3.549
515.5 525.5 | 3.933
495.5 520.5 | 3.316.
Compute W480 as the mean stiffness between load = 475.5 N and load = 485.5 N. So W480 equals 5.49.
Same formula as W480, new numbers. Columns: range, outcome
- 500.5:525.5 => 3.72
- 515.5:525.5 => 4.08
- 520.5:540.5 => 5.18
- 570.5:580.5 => 5.7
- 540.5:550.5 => 5.72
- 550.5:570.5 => 5.98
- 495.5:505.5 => 3.62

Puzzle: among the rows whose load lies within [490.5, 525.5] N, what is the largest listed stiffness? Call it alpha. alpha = 4.234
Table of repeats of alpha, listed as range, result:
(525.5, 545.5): 6.067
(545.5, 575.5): 6.073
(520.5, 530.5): 4.836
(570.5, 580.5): 5.85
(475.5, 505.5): 5.665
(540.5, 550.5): 5.996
